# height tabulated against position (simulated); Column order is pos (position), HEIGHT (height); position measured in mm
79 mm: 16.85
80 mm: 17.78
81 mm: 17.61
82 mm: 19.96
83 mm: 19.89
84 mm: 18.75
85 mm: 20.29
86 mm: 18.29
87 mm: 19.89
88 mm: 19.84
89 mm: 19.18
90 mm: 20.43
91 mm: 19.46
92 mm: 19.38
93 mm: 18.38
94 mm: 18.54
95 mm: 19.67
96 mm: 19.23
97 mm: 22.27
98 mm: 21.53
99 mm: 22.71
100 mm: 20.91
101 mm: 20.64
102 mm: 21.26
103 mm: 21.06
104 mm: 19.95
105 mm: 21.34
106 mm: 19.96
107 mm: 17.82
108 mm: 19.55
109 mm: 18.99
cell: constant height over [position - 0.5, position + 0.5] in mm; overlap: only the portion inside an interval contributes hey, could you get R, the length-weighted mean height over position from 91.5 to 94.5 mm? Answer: 18.8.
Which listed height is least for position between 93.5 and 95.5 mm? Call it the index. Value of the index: 18.54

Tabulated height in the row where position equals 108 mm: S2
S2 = 19.55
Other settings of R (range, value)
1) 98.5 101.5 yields 21.4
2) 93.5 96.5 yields 19.1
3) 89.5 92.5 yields 19.8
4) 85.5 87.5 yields 19.1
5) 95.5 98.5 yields 21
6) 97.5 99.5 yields 22.1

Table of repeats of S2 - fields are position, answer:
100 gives 20.91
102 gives 21.26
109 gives 18.99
